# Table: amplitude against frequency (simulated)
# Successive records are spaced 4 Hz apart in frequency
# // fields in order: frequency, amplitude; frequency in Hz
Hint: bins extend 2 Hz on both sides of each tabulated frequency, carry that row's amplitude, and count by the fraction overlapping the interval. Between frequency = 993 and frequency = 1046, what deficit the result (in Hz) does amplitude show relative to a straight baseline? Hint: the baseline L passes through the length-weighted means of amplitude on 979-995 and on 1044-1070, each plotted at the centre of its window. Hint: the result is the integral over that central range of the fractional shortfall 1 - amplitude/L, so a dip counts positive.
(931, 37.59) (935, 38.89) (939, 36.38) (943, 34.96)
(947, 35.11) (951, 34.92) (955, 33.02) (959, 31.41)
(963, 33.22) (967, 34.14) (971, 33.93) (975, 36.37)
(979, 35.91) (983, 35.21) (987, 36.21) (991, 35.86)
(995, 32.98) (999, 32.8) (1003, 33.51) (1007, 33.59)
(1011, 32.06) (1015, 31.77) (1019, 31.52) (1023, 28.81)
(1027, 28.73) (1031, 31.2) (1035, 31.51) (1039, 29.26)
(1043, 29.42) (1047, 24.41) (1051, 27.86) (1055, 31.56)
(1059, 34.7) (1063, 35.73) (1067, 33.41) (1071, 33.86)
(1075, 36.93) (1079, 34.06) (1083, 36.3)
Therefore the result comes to 3.7 Hz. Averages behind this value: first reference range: 35.4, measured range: 31.2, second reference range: 31.3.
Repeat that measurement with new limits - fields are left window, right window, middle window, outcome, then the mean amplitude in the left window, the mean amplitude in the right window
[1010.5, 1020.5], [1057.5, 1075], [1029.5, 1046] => 1.5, 31.8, 34.7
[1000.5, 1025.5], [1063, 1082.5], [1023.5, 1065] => 3.8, 31.8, 34.8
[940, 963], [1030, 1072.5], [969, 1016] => -2.1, 33.9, 31.1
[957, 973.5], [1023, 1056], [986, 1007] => -1.7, 33.3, 29.1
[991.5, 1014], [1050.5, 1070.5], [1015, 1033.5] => 1.6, 33.1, 33.1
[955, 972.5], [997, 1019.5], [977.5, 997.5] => -1.4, 33.1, 32.6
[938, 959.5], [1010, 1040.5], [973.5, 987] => -1.3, 34.4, 30.6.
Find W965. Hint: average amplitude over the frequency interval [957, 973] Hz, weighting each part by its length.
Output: 33.2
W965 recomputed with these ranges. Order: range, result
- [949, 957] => 34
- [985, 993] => 36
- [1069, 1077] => 35.4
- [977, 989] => 35.8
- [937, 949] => 35.5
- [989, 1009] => 33.7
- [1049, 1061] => 31.4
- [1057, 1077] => 34.9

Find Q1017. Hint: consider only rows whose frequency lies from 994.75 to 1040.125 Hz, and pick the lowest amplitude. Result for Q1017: 28.73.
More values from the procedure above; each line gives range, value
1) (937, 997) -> 31.41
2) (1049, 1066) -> 27.86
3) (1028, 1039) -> 29.26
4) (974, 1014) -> 32.06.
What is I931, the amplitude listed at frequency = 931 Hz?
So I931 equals 37.59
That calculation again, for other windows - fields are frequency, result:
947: 35.11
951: 34.92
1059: 34.7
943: 34.96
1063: 35.73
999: 32.8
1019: 31.52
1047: 24.41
